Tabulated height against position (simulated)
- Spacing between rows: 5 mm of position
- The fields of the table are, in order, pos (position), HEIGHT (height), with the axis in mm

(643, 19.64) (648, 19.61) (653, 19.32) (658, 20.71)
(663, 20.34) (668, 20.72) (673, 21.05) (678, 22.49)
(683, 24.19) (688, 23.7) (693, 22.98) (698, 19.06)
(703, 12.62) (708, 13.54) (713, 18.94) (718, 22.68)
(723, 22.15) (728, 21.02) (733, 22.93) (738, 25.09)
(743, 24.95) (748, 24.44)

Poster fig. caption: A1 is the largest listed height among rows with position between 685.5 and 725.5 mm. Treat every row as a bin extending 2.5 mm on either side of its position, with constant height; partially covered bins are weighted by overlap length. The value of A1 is 23.7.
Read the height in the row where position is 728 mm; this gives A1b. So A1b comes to 21.02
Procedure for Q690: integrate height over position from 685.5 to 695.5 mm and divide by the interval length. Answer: 23.3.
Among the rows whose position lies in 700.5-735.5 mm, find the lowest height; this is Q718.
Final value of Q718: 12.62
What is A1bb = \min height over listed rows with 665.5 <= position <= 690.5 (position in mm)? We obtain 20.72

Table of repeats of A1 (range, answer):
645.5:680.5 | 22.49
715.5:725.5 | 22.68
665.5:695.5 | 24.19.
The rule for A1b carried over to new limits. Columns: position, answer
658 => 20.71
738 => 25.09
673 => 21.05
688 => 23.7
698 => 19.06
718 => 22.68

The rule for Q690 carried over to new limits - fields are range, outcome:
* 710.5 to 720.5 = 20.8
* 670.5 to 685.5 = 22.6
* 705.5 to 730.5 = 19.7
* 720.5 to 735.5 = 22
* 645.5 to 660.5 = 19.9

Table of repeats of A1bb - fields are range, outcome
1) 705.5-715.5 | 13.54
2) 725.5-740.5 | 21.02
